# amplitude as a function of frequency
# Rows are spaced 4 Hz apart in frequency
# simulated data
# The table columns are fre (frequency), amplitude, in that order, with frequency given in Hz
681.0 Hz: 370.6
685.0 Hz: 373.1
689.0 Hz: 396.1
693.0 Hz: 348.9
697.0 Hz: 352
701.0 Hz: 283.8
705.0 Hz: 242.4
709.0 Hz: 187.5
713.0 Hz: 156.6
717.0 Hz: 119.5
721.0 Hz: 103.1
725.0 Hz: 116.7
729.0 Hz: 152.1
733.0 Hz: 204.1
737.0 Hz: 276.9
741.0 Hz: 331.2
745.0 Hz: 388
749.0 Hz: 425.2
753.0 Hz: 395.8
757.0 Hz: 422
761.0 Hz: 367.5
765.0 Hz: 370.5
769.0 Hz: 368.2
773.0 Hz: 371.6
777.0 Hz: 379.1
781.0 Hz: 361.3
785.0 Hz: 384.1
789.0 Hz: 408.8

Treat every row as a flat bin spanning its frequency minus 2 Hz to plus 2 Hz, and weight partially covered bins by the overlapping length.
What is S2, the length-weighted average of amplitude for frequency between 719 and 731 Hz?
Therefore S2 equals 124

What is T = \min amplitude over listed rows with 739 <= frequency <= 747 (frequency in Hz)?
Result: 331.2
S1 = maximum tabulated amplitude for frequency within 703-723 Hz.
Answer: 242.4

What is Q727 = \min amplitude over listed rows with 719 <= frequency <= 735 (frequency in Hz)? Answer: 103.1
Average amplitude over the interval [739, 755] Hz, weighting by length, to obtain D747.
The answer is 385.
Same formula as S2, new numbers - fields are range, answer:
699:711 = 238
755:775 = 380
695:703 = 318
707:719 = 155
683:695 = 373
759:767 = 369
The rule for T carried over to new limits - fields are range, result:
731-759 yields 204.1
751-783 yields 361.3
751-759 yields 395.8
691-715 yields 156.6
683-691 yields 373.1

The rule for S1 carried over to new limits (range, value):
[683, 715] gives 396.1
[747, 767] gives 425.2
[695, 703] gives 352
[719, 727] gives 116.7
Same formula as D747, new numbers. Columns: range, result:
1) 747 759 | 414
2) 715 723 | 111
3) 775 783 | 370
